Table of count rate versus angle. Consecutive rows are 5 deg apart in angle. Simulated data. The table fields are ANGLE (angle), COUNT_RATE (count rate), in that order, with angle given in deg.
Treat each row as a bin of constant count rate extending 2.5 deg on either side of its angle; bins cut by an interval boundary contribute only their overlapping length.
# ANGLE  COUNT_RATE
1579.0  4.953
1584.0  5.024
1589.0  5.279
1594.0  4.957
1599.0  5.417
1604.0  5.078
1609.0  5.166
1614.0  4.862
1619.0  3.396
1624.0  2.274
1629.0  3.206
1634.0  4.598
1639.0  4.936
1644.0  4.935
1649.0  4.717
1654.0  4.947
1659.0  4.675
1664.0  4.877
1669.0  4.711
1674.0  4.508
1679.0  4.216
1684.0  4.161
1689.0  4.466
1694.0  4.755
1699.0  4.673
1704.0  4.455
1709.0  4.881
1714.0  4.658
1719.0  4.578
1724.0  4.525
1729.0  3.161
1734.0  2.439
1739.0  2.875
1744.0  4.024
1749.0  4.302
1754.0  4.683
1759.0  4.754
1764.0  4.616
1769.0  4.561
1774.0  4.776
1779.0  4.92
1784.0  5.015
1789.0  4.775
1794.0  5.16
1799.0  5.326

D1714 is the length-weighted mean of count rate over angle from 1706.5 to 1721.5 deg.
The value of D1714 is 4.71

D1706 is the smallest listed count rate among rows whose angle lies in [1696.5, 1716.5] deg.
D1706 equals 4.455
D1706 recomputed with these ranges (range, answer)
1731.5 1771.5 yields 2.439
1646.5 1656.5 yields 4.717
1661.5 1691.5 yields 4.161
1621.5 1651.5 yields 2.274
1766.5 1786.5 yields 4.561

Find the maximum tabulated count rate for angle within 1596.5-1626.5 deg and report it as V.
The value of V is 5.417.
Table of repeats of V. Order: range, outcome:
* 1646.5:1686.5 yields 4.947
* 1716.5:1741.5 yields 4.578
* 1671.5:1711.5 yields 4.881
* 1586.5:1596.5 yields 5.279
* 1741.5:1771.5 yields 4.754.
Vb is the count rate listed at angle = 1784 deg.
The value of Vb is 5.015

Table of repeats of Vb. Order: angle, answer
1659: 4.675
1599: 5.417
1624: 2.274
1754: 4.683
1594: 4.957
